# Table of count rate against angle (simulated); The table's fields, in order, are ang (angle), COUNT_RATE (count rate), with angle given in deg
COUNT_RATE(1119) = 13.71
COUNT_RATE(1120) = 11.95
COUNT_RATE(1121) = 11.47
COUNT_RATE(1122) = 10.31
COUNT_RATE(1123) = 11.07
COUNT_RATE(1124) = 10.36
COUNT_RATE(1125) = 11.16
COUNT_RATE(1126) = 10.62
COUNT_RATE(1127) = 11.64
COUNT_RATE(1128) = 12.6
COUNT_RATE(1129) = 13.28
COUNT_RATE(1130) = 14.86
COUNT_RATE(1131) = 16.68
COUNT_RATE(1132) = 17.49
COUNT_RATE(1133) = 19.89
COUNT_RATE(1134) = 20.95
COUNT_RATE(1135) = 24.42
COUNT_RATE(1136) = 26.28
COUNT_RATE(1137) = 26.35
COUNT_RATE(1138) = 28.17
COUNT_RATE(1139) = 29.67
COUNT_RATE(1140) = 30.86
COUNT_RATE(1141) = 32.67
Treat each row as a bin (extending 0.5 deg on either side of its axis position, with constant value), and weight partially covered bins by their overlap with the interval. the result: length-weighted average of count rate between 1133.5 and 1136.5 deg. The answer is 23.9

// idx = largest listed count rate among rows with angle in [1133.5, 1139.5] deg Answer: 29.67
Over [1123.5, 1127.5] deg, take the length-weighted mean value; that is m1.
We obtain 10.9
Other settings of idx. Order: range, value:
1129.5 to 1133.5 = 19.89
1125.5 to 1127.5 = 11.64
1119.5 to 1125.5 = 11.95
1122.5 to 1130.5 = 14.86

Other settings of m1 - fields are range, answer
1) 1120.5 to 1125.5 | 10.9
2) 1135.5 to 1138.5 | 26.9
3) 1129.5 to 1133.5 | 17.2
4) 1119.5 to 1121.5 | 11.7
